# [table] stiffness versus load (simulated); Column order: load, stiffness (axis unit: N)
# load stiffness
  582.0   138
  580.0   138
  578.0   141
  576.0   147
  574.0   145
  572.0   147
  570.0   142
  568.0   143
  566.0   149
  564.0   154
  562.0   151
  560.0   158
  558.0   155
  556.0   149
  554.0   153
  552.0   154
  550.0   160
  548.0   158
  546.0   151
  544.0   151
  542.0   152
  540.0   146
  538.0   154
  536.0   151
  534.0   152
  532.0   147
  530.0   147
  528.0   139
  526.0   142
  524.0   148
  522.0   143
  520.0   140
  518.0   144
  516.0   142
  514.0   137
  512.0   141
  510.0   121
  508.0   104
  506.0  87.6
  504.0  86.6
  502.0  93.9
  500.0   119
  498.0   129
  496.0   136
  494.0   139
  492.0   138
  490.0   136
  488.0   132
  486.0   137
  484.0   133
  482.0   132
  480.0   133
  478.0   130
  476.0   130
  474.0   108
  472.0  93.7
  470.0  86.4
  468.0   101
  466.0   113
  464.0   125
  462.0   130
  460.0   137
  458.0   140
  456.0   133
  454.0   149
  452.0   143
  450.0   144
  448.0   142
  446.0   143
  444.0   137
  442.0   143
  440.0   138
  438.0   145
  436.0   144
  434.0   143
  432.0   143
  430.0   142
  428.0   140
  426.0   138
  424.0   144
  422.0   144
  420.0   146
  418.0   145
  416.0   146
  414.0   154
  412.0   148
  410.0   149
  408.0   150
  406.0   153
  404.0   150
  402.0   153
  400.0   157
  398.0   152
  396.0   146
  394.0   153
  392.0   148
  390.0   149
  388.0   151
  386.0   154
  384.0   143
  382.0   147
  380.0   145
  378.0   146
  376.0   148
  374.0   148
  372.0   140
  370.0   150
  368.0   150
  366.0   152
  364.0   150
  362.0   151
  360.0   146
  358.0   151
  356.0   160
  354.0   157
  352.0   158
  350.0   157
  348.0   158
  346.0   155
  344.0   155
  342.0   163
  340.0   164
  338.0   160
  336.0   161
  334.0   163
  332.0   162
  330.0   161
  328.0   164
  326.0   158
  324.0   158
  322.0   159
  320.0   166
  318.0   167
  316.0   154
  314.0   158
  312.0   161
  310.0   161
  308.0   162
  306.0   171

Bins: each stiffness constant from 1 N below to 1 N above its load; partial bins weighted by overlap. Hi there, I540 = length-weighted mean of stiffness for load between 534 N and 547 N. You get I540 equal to 151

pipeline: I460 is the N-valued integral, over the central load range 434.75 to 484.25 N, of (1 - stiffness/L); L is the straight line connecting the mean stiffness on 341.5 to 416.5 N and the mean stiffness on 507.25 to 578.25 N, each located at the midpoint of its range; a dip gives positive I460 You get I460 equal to 6.2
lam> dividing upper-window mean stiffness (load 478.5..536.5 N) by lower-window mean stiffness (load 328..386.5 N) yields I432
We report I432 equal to 0.86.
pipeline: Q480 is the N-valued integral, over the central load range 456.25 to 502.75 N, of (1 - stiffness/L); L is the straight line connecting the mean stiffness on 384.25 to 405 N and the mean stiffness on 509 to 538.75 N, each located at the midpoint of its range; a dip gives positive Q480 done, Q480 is 6.9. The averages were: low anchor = 151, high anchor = 143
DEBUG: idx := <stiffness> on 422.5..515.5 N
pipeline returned 129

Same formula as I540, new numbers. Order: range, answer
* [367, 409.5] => 149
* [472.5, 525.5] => 128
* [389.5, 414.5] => 151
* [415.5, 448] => 142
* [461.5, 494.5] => 123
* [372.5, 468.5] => 144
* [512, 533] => 143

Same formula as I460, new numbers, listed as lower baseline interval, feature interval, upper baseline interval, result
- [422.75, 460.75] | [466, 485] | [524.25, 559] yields 3.7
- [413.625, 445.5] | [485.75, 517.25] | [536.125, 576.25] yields 5.1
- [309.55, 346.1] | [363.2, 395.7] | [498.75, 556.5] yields 1.4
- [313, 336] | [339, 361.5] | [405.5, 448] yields 0.0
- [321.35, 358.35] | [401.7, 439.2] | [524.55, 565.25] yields 2.4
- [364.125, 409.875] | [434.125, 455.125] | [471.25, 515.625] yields -1.2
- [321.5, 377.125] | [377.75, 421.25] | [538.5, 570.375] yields 1.5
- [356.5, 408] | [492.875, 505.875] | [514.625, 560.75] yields 2.9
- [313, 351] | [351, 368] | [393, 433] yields 0.3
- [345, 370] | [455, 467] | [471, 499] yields 0.4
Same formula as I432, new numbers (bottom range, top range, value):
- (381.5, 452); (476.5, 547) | 0.92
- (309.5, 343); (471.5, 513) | 0.76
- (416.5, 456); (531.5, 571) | 1.06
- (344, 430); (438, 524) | 0.86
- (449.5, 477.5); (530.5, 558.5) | 1.23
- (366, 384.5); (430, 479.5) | 0.89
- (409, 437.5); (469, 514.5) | 0.83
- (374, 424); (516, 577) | 1.00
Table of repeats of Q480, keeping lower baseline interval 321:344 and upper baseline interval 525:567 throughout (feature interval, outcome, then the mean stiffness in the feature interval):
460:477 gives 4.6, 112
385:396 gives 0.5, 151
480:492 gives 1.5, 134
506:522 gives 2.3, 131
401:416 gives 0.6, 151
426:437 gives 1.0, 142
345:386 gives 2.2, 151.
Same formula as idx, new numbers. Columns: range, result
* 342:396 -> 151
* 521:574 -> 150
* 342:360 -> 156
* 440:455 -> 143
